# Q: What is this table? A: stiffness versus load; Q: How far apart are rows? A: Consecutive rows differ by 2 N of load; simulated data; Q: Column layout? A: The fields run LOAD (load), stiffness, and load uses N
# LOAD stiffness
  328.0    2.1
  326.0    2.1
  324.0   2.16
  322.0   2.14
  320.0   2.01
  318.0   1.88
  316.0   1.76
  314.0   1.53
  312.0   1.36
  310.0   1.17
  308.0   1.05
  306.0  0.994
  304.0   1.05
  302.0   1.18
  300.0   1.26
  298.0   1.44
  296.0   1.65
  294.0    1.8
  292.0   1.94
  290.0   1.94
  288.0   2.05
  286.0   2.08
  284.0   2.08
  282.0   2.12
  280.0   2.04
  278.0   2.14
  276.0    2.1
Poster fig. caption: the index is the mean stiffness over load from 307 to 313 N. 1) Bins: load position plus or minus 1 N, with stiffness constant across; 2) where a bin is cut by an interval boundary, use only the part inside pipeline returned 1.19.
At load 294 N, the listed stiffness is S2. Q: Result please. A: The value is 1.8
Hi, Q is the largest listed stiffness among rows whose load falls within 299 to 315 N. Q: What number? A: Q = 1.53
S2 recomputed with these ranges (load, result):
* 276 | 2.1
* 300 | 1.26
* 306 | 0.994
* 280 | 2.04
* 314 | 1.53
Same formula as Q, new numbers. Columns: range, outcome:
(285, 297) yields 2.08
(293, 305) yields 1.8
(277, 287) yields 2.14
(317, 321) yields 2.01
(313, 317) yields 1.76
